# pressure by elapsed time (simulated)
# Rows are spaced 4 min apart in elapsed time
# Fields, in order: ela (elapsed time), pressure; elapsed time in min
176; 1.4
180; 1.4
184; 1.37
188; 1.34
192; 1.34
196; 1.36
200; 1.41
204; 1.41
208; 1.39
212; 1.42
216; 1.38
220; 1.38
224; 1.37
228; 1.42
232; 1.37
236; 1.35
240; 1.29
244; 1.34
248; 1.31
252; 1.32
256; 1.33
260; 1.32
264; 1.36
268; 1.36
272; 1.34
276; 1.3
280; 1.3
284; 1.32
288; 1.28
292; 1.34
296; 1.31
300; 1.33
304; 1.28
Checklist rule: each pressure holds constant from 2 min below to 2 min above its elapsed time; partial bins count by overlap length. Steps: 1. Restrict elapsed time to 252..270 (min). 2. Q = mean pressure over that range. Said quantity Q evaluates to 1.34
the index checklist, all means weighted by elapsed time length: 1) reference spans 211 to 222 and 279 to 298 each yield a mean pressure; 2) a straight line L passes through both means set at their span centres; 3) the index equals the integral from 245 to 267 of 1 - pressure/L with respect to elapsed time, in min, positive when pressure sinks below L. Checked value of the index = 0.3 min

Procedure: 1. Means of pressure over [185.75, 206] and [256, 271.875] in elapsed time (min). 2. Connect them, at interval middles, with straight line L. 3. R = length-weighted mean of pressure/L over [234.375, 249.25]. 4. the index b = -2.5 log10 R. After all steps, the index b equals 0.02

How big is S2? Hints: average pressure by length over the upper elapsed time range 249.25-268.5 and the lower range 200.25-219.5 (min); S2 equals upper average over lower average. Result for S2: 1.0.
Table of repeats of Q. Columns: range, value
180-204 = 1.37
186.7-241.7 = 1.37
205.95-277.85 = 1.35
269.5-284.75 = 1.32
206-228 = 1.39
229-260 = 1.33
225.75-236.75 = 1.38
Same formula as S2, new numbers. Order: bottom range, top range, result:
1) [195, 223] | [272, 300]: 0.94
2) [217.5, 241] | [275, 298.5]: 0.96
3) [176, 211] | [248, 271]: 0.97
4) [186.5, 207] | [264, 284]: 0.97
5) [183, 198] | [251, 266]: 0.99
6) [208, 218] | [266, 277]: 0.96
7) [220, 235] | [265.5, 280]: 0.96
